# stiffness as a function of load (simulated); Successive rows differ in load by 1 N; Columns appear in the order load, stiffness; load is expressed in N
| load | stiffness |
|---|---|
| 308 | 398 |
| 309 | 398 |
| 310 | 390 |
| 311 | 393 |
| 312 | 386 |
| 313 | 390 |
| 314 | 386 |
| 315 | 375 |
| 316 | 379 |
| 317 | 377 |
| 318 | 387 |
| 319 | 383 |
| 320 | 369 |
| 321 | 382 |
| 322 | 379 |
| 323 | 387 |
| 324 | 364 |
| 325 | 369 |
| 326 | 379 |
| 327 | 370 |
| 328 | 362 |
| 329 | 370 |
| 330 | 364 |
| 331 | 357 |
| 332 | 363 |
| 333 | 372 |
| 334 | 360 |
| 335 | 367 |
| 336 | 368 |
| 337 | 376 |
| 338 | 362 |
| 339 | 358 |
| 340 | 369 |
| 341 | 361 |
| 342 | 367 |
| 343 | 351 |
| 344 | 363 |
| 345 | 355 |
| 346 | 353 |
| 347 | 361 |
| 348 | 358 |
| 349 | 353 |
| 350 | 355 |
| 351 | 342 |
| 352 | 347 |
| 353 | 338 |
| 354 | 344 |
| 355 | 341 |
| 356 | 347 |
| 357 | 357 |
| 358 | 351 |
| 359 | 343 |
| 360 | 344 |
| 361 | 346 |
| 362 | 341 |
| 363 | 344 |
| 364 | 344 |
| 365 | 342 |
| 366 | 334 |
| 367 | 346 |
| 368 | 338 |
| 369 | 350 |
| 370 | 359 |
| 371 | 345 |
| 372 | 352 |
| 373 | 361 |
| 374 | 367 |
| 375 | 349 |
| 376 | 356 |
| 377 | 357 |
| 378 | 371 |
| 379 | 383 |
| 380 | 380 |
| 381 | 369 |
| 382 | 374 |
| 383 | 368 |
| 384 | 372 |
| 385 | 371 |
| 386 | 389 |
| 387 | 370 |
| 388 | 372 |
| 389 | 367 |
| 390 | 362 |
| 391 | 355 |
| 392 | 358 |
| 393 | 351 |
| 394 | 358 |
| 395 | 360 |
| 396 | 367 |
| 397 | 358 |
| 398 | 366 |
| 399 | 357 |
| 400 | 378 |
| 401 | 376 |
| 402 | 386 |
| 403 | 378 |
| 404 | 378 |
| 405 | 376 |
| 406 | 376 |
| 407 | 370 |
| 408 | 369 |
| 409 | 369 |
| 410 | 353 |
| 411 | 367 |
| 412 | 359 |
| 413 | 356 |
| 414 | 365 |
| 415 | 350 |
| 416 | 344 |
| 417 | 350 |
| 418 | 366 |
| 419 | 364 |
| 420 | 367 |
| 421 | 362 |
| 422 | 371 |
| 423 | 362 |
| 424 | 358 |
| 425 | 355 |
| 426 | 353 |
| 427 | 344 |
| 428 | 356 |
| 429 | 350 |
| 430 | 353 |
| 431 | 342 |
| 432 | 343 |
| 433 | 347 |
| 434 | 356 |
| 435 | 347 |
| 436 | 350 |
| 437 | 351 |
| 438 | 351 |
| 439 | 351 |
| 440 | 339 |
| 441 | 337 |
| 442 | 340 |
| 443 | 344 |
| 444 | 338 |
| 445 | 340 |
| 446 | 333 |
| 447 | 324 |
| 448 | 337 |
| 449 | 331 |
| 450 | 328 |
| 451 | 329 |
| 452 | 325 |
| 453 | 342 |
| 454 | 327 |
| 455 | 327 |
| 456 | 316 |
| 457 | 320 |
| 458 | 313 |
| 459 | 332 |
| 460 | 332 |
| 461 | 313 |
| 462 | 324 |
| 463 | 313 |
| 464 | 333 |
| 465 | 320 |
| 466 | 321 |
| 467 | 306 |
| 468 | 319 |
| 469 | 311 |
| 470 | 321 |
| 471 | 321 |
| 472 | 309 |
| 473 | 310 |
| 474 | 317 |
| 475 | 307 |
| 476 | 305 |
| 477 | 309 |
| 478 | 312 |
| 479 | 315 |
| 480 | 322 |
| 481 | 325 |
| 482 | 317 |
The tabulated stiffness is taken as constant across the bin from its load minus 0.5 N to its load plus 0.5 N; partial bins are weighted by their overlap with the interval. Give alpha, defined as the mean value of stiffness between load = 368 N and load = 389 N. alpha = 365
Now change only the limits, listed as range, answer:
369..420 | 365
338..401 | 357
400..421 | 366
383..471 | 349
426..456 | 341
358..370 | 344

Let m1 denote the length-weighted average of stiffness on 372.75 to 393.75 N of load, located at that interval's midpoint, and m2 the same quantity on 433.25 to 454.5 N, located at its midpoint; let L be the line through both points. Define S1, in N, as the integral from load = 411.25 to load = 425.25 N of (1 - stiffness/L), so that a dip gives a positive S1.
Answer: -0.3 N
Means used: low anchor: 367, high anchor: 339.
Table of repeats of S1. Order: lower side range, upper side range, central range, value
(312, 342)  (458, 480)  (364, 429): -3.3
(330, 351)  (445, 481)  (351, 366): 0.5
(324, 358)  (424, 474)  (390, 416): -1.6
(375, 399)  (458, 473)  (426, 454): -0.6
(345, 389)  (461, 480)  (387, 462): -4.0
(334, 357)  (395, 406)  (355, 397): 0.8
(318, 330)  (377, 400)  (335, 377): 2.1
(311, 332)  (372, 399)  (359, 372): 0.8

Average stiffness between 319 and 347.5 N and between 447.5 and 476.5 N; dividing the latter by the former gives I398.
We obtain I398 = 0.9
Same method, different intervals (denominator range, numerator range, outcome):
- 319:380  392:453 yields 0.99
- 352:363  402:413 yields 1.07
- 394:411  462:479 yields 0.85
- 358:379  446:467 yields 0.93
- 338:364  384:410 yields 1.05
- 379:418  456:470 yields 0.87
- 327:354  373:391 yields 1.03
